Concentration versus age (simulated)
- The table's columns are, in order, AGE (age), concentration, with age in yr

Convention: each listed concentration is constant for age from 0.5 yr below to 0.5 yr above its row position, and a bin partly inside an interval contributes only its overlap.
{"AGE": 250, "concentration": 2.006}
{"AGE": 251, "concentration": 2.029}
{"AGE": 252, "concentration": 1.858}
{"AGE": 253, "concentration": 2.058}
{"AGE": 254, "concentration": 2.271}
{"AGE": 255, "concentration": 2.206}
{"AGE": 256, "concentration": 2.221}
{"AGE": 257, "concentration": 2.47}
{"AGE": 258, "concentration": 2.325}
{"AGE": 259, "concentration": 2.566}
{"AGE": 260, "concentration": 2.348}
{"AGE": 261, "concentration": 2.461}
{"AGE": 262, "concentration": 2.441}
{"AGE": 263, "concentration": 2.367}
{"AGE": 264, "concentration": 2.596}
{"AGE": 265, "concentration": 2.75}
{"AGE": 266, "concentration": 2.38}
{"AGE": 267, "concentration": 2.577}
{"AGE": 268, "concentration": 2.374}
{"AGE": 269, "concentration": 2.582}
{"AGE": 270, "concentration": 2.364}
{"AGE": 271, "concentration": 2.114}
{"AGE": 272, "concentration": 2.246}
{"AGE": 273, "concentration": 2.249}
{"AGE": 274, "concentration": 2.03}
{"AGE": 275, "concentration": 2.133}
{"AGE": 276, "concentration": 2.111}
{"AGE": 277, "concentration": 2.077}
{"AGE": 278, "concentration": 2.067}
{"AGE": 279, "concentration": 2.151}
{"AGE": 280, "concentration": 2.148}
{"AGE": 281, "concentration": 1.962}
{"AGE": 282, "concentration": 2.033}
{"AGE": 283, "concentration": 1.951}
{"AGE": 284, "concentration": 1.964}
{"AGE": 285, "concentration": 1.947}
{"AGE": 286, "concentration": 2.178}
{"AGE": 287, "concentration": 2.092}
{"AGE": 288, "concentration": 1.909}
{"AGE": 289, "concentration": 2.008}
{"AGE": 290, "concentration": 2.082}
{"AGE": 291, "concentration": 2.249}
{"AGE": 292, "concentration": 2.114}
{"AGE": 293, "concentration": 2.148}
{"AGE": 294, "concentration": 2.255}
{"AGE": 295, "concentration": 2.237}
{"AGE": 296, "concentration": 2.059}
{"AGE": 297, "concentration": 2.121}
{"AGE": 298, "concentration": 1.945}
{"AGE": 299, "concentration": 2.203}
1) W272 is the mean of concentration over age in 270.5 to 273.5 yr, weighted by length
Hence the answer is 2.2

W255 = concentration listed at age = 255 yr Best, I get 2.206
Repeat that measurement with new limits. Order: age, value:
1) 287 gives 2.092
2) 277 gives 2.077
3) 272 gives 2.246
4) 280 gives 2.148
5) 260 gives 2.348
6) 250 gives 2.006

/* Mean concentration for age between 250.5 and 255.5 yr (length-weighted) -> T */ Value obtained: 2.08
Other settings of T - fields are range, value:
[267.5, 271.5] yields 2.36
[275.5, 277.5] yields 2.09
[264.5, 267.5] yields 2.57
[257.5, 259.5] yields 2.45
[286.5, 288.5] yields 2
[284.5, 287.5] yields 2.07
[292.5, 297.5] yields 2.16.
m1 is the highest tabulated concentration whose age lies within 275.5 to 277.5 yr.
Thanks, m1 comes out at 2.111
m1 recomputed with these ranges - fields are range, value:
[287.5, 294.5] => 2.255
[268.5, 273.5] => 2.582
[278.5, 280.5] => 2.151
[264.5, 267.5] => 2.75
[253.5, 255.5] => 2.271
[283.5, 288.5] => 2.178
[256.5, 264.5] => 2.596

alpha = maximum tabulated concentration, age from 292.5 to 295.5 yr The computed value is 2.255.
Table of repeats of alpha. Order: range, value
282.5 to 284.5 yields 1.964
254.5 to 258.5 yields 2.47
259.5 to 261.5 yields 2.461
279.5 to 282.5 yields 2.148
